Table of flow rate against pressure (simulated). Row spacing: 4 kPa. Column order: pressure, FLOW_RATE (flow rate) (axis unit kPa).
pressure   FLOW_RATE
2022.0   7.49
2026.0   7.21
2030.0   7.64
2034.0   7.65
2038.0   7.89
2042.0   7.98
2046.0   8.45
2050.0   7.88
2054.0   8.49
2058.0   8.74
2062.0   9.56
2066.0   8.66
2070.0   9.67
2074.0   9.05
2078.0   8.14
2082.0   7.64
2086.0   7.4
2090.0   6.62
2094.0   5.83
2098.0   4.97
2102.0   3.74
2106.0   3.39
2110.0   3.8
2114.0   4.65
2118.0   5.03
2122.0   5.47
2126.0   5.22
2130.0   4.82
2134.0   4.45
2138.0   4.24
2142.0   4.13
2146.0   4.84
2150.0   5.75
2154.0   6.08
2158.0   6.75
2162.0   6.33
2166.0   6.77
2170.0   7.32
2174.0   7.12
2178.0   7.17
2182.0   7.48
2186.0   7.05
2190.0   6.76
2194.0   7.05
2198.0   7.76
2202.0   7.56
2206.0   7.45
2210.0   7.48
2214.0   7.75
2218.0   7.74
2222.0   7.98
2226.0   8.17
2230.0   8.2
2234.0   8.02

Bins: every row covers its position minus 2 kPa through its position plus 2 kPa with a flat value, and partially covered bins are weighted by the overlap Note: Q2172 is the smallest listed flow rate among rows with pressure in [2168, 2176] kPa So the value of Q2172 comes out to 7.12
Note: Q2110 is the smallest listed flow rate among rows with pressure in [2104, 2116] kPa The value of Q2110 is 3.39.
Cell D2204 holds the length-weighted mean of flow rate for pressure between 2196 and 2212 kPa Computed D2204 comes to 7.56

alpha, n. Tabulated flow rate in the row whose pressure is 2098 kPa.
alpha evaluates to 4.97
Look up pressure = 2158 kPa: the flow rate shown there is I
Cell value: 6.75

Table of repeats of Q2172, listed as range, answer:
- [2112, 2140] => 4.24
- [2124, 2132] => 4.82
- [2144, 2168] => 4.84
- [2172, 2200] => 6.76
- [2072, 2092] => 6.62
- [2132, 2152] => 4.13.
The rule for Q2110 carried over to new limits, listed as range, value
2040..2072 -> 7.88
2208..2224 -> 7.48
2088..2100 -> 4.97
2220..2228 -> 7.98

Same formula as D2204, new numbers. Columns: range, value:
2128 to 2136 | 4.63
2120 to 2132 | 5.17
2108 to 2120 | 4.49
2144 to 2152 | 5.29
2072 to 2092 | 7.77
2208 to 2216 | 7.62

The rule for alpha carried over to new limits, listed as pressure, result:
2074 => 9.05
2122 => 5.47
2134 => 4.45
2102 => 3.74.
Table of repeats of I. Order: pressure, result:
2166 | 6.77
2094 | 5.83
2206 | 7.45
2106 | 3.39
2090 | 6.62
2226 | 8.17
